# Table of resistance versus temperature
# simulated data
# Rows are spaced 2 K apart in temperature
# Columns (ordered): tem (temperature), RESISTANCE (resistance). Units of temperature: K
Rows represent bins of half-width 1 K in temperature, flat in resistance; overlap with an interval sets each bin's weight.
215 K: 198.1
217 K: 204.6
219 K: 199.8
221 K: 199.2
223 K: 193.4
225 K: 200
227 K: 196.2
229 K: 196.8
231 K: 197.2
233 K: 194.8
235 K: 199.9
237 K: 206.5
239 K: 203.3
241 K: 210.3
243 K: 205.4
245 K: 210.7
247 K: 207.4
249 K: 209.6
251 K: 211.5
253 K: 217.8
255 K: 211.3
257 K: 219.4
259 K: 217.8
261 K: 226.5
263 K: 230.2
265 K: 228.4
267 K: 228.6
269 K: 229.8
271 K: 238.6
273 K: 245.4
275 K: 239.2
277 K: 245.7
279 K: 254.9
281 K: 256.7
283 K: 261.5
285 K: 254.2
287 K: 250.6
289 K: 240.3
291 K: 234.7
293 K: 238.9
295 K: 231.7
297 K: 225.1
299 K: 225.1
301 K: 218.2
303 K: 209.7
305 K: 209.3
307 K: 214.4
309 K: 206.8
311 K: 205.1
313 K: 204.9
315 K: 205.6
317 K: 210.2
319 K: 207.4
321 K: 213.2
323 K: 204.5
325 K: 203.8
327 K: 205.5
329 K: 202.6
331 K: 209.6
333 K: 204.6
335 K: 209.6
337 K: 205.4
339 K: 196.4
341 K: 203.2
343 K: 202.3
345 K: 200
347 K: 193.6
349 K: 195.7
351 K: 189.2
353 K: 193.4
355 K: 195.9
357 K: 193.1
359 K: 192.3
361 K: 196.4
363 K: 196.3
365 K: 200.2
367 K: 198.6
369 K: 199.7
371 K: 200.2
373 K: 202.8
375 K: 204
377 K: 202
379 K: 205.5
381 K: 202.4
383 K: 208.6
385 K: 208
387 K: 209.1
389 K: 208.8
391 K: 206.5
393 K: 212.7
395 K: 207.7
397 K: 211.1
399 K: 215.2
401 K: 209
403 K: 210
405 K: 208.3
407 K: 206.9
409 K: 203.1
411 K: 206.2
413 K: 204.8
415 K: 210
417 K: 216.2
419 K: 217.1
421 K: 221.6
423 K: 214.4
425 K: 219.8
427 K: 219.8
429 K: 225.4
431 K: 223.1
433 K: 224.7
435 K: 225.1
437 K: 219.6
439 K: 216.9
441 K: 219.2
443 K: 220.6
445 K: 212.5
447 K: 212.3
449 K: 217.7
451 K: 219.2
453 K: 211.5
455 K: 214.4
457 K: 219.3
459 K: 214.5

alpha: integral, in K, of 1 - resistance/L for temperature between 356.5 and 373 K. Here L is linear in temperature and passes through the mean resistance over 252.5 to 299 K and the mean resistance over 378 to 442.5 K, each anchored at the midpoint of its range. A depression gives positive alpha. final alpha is 1.7 K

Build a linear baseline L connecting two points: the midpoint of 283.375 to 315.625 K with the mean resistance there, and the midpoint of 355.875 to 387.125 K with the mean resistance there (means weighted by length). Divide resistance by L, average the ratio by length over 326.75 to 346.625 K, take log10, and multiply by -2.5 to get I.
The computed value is 0.05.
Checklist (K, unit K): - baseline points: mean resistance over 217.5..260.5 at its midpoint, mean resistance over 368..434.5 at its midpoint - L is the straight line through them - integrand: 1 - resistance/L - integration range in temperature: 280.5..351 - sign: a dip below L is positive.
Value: -2.56 K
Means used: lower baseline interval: 205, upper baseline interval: 211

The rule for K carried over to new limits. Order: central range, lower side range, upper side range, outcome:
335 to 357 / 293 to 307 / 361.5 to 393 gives 1.3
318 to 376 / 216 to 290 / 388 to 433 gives 4.1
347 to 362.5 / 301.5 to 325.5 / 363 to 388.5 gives 0.8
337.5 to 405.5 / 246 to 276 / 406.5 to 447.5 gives 5.2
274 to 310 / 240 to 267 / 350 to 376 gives -4.2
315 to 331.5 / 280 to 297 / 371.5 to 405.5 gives 1.8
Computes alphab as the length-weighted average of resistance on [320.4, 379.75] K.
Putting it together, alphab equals 201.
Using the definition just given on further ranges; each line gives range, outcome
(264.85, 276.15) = 236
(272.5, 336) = 223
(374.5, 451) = 213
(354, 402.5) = 204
